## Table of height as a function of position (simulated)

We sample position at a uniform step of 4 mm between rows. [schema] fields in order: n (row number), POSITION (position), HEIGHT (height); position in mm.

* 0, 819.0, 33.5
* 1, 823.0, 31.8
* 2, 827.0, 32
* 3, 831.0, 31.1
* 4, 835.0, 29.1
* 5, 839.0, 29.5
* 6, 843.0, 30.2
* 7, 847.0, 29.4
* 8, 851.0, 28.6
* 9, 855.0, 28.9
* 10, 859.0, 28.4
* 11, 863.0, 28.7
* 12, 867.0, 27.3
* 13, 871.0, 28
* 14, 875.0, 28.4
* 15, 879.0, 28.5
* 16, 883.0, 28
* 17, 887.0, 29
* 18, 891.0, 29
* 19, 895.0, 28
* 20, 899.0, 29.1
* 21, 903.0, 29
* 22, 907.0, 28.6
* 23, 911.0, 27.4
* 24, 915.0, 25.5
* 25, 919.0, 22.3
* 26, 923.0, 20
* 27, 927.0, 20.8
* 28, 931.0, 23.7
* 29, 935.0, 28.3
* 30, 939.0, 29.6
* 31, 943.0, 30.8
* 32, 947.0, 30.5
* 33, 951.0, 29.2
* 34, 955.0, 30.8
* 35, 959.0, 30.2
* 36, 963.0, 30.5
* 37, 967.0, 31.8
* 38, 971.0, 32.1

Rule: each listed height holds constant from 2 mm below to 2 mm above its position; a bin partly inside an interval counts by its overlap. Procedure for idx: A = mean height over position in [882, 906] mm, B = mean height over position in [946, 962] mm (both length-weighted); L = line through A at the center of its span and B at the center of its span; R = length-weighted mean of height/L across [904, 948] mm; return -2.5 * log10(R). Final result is 0.133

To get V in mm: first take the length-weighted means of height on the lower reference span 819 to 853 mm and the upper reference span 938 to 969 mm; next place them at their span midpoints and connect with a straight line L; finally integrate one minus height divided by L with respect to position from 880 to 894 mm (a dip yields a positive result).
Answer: 0.8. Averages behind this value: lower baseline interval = 30.4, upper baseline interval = 30.5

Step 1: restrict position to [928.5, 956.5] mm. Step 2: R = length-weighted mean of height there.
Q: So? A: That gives 28.8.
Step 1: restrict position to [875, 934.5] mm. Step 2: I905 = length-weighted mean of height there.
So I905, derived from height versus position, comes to 26.5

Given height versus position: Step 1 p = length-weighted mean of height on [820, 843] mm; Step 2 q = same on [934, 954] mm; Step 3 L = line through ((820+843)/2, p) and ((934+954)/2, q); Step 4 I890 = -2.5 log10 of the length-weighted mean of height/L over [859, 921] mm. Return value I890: 0.09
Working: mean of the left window 30.8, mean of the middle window 27.8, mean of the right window 29.8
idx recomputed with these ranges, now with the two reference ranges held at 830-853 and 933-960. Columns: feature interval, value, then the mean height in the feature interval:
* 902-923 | 0.16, 25.8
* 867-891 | 0.05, 28.3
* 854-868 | 0.05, 28.4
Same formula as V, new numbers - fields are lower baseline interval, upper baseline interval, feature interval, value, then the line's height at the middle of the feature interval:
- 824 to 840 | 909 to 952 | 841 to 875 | 0.8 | 29.4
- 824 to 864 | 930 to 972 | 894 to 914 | 1.0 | 29.8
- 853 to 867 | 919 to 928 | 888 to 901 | -2.4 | 24.3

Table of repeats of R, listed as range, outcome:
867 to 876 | 28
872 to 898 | 28.5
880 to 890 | 28.6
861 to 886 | 28.2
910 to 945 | 25.3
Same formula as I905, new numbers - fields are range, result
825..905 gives 29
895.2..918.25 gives 27.6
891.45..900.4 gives 28.6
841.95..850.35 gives 29.6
